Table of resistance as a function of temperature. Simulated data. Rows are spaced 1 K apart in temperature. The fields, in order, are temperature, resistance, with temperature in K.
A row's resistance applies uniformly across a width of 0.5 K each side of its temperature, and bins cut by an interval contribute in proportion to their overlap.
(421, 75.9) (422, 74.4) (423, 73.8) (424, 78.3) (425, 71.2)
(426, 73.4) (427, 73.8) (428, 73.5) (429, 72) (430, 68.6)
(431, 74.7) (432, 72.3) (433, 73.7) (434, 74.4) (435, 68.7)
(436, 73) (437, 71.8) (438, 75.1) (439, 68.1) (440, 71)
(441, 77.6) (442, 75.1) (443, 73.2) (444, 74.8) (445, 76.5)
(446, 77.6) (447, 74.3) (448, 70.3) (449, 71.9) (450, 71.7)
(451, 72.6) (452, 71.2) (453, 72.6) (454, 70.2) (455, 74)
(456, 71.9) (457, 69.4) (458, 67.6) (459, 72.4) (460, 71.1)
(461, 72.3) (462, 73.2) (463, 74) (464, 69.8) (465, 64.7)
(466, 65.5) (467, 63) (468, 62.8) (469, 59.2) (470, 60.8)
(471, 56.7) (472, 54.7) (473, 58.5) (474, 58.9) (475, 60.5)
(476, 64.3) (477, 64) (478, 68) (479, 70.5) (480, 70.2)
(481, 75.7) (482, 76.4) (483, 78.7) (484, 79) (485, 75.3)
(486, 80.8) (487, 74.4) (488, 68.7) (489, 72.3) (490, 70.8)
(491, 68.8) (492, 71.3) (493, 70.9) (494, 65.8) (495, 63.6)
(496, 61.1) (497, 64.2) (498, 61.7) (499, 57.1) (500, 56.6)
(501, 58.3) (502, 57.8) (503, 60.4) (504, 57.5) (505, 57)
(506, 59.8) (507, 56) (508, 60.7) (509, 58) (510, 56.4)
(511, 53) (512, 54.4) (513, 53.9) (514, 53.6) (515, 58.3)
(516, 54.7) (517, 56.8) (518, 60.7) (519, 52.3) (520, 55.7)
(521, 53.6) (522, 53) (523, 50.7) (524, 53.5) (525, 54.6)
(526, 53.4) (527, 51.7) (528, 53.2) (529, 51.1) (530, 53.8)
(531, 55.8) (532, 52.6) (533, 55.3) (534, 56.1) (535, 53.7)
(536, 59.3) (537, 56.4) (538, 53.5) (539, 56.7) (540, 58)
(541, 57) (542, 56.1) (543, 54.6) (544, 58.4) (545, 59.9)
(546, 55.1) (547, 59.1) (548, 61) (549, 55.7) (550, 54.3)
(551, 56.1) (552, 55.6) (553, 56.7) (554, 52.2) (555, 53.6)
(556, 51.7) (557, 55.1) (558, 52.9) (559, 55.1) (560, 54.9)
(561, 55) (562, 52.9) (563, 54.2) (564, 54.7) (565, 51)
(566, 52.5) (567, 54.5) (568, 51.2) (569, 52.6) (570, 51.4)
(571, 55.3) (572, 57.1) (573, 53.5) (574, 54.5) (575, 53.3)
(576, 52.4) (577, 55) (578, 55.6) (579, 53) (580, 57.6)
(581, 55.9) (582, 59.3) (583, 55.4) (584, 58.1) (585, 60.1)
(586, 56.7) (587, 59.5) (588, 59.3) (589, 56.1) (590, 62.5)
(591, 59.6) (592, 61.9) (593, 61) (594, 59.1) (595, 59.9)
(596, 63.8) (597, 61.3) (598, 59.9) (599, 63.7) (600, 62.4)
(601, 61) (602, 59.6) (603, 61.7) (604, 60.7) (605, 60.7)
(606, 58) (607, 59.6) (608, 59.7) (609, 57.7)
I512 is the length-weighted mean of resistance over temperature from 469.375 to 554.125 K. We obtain 60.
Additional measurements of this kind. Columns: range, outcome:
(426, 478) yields 69.6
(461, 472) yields 64.8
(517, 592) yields 55.3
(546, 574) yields 54.5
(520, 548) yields 55.2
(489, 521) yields 59.7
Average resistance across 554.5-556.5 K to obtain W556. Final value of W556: 52.7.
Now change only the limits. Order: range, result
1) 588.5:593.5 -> 60.2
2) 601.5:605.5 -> 60.7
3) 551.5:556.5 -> 54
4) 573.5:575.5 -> 53.9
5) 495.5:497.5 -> 62.7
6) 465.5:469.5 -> 62.6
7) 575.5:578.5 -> 54.3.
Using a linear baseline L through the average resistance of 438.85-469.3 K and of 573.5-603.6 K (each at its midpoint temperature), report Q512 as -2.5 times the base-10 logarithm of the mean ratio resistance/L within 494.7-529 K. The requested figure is 0.166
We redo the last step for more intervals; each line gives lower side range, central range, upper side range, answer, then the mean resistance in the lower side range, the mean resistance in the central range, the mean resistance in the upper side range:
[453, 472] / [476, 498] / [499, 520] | -0.143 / 67.5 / 70.6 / 56.8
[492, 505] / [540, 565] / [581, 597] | 0.090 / 61.5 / 55.5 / 59.4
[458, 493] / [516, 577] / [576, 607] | 0.149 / 68.5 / 54.7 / 59.2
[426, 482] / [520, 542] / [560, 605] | 0.144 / 69.8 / 54.5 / 57.2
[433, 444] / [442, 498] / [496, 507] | -0.056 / 72.9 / 69.3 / 59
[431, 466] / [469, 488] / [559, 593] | 0.005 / 72.2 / 68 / 55.7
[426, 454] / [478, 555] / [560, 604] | 0.082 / 72.9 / 59.8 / 57.1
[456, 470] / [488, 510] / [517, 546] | -0.020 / 68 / 62.4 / 55.1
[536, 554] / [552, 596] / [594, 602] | 0.067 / 56.7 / 55.8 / 61.4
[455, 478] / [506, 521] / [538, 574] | 0.073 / 65.5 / 56.1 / 55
